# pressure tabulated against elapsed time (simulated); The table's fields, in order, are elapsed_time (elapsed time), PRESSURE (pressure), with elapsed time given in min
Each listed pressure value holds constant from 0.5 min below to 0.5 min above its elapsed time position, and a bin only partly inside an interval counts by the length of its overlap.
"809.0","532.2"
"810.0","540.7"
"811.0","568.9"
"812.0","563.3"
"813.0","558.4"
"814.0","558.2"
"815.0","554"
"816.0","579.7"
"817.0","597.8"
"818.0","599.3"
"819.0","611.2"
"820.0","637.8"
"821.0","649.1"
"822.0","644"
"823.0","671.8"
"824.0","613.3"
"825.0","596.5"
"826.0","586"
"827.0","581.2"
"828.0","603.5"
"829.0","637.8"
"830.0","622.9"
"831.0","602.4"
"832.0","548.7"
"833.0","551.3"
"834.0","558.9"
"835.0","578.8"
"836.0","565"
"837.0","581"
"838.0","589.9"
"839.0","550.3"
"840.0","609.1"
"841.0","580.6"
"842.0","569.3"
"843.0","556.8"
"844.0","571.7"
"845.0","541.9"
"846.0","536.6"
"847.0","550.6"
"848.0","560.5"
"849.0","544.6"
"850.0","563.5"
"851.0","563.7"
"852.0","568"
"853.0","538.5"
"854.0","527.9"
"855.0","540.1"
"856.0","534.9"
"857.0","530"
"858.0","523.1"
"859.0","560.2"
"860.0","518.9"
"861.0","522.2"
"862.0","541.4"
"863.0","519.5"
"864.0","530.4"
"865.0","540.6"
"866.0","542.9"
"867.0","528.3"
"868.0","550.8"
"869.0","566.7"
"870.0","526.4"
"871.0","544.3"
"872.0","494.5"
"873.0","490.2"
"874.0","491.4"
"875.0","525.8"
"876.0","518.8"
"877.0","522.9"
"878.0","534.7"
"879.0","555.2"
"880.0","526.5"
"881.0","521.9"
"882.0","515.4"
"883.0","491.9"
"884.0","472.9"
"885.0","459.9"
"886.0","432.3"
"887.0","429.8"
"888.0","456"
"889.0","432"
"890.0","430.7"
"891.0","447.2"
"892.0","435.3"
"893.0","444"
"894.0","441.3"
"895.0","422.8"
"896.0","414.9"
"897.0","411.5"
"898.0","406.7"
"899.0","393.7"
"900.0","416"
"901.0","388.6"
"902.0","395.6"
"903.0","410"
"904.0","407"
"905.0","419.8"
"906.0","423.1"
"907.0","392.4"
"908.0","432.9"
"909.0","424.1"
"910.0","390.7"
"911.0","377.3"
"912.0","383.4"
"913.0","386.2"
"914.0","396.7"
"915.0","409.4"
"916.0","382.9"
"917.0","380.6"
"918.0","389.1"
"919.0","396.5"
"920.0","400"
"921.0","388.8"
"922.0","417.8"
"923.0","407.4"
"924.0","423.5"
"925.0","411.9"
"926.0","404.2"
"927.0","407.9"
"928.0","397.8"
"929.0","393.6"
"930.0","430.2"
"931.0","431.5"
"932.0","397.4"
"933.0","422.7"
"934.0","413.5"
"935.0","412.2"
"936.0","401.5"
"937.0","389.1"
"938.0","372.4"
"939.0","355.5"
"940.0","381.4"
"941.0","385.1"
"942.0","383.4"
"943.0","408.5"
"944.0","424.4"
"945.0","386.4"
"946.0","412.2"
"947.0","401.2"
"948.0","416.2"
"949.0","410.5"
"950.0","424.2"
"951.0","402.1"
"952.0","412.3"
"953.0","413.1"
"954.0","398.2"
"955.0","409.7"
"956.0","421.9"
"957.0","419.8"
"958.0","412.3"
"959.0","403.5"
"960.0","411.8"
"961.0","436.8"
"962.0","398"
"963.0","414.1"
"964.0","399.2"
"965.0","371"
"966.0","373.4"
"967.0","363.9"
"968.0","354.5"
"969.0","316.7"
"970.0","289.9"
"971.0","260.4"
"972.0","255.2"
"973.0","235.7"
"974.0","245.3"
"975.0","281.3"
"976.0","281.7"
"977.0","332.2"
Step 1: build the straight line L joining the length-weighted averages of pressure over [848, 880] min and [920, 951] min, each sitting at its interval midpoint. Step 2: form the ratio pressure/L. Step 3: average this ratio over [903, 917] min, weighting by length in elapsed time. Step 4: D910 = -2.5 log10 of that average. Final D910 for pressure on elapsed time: 0.12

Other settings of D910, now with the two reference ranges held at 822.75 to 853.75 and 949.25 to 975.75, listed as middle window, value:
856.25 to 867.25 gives 0.01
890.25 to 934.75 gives 0.10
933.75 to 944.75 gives 0.03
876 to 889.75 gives 0.03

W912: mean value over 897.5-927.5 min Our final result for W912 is 402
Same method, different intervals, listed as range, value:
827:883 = 549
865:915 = 458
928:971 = 395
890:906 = 418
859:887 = 517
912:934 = 403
